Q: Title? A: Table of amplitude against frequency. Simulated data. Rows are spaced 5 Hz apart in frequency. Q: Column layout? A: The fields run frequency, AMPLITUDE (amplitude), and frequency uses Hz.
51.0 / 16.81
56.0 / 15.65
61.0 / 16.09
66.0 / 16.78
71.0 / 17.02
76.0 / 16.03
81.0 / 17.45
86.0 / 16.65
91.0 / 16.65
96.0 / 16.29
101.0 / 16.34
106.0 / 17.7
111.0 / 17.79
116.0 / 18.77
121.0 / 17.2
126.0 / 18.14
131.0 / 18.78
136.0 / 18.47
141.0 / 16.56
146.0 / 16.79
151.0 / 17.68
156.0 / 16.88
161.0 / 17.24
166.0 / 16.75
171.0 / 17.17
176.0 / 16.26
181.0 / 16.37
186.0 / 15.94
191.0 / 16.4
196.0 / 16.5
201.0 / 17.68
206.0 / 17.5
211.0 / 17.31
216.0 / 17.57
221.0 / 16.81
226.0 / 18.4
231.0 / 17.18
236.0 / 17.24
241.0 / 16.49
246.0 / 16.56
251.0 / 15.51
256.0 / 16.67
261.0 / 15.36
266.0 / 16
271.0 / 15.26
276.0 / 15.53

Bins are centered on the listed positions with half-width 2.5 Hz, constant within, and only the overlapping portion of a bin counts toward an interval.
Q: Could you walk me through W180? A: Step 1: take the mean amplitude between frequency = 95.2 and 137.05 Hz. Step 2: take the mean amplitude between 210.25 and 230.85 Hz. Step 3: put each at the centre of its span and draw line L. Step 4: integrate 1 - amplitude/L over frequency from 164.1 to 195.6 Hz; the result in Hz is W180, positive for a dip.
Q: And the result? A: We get 2.0 Hz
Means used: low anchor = 17.8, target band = 16.5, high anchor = 17.5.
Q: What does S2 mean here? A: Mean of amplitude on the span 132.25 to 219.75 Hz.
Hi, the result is 17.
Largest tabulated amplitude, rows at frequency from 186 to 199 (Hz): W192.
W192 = 16.5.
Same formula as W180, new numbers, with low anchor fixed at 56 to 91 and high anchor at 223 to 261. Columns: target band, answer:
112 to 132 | -1.8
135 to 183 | -0.9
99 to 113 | -0.6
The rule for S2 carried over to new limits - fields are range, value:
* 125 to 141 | 18.2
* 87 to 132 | 17.4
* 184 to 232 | 17.1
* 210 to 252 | 17.1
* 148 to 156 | 17.4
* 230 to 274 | 16.2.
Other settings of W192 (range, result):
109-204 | 18.78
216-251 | 18.4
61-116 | 18.77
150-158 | 17.68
